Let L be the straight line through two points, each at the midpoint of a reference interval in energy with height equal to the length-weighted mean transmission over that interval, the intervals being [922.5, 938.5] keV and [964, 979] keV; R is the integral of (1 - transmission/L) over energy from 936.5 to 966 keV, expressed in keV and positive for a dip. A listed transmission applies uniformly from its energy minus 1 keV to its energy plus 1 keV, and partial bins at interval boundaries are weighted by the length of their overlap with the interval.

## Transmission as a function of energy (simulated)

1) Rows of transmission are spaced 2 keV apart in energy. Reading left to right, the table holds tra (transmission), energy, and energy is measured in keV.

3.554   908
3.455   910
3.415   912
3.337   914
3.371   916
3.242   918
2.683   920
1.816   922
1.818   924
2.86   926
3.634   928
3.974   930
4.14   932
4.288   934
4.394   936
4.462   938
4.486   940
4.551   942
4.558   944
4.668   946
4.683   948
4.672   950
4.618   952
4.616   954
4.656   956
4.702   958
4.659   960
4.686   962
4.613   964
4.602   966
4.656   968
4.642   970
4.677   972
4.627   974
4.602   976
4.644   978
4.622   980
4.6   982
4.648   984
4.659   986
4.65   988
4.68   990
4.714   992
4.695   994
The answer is -3.5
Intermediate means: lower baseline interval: 3.61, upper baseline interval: 4.63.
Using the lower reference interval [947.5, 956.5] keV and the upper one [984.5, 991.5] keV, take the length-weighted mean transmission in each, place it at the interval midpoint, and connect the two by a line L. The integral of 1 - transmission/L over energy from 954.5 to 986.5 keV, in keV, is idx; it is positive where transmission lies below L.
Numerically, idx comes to 0.1 keV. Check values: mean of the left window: 4.65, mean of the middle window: 4.64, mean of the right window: 4.67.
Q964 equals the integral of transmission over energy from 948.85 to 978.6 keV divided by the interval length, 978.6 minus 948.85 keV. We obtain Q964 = 4.65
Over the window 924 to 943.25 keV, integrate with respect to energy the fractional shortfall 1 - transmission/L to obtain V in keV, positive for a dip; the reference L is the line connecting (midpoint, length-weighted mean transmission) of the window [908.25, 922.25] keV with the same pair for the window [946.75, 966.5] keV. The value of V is -0.7 keV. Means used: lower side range 3.14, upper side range 4.65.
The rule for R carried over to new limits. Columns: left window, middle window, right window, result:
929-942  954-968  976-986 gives -0.5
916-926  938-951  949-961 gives -2.0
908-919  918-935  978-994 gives 2.2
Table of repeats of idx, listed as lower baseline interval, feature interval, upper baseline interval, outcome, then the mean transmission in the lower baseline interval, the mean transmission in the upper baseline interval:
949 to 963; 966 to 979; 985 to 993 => 0.08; 4.66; 4.68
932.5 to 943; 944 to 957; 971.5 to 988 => -0.46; 4.42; 4.63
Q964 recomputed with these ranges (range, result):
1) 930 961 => 4.53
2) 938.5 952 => 4.6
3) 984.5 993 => 4.67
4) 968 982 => 4.63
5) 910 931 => 3.04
